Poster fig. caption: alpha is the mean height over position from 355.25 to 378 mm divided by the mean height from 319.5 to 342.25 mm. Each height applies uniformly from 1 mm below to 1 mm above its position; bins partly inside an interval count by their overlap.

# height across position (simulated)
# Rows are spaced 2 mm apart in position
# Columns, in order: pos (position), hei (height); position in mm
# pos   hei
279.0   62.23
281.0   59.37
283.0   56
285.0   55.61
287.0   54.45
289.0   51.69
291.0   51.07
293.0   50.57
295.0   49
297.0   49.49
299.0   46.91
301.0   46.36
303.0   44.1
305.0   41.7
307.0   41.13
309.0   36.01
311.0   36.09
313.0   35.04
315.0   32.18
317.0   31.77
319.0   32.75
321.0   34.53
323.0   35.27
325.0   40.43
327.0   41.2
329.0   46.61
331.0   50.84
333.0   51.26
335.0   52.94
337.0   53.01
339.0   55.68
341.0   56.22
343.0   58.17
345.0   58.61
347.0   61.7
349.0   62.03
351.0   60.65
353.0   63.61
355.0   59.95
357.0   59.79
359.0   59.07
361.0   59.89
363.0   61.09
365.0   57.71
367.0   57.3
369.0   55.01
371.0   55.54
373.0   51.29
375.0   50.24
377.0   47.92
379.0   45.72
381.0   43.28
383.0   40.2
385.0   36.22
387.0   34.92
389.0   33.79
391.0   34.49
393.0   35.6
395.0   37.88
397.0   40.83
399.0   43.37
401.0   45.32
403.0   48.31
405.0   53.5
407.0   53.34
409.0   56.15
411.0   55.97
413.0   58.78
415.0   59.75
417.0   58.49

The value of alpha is 1.2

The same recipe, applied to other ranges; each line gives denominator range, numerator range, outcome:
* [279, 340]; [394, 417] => 1.11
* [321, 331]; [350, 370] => 1.44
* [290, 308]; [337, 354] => 1.27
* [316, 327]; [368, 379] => 1.45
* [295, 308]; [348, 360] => 1.34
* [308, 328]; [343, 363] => 1.70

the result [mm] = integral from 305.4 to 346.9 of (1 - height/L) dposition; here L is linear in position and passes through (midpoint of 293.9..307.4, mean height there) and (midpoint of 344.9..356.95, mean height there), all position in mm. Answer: 7.4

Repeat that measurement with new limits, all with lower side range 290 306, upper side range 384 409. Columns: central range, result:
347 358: -4.2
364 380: -3.4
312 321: 2.6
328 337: -1.0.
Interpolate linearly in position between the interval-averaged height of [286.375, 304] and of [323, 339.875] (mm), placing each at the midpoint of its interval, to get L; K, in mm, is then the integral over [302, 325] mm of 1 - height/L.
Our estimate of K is 5.71 mm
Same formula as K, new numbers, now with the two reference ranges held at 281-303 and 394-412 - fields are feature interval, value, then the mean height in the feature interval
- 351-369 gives -3.7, 59.6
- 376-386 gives 1.3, 42.7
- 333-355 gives -3.6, 58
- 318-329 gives 2.8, 37.7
